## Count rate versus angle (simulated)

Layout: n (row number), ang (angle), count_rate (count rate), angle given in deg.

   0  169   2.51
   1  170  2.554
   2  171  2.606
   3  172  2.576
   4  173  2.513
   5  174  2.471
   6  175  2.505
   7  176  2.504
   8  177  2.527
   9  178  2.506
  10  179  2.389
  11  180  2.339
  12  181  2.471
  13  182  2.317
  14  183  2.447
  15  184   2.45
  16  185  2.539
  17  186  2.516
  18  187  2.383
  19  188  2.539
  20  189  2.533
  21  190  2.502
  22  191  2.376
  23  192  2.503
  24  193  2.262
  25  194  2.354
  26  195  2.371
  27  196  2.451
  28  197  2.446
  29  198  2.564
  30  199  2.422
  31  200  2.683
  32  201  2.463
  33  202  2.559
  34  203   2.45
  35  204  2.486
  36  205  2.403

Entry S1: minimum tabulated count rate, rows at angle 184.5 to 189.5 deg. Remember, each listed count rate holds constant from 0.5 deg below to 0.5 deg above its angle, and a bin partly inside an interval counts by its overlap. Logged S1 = 2.383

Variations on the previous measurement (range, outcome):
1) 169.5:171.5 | 2.554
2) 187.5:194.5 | 2.262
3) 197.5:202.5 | 2.422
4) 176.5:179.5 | 2.389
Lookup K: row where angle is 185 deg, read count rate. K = 2.539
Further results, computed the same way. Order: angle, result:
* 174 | 2.471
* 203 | 2.45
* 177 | 2.527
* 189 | 2.533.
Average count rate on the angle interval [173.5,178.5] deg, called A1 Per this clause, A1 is 2.5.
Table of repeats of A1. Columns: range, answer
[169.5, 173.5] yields 2.56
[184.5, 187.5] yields 2.48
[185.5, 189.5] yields 2.49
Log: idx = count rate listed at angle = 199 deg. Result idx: 2.422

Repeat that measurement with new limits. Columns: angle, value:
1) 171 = 2.606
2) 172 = 2.576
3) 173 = 2.513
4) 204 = 2.486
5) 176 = 2.504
